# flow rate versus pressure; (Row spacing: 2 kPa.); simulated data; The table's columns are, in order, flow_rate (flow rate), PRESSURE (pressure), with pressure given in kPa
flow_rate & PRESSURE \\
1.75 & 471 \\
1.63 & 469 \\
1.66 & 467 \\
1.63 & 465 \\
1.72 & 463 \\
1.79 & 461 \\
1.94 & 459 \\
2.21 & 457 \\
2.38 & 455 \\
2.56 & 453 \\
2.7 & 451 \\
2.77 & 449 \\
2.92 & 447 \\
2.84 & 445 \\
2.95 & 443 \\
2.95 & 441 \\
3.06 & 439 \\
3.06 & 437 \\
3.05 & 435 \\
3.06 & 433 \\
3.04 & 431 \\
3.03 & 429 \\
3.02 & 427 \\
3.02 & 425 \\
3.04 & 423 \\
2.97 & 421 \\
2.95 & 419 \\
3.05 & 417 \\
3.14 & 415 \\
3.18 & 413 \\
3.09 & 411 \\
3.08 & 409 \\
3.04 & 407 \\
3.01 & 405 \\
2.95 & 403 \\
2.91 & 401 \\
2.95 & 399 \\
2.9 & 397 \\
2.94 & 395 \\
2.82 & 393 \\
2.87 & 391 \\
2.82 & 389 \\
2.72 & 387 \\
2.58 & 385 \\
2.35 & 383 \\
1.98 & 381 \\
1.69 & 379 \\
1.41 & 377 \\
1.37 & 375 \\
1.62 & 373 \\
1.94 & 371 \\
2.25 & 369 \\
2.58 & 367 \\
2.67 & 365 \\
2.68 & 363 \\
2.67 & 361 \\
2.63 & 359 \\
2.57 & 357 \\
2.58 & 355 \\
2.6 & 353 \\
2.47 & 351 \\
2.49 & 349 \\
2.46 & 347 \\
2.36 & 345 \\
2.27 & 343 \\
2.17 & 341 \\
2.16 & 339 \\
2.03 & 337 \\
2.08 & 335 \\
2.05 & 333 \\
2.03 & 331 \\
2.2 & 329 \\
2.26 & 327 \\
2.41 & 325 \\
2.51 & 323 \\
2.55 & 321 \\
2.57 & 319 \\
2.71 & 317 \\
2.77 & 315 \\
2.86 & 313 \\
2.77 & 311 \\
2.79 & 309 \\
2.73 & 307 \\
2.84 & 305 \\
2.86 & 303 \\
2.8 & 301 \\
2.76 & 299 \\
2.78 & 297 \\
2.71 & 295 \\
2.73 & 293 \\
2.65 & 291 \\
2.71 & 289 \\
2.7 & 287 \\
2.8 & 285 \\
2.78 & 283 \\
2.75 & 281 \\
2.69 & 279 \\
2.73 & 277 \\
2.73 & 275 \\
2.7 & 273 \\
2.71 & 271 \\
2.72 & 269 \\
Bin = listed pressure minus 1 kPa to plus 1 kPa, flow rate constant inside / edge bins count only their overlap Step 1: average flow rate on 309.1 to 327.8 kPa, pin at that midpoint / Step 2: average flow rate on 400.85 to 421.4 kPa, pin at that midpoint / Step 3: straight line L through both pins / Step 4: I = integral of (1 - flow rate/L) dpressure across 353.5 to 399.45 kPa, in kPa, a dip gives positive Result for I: 7.49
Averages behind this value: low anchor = 2.61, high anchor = 3.04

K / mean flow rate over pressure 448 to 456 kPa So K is 2.6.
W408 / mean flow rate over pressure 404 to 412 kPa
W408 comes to 3.05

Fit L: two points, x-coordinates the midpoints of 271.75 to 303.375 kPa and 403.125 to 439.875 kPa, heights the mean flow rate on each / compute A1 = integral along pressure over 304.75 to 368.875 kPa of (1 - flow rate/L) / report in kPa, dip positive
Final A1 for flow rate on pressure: 8.4 kPa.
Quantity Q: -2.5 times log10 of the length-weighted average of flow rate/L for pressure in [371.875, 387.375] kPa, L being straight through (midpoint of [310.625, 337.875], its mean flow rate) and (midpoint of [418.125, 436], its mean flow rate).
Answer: 0.38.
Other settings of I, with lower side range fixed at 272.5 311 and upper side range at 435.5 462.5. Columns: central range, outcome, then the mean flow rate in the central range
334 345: 2.2 kPa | 2.16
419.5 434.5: -2.2 kPa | 3.02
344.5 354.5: 0.8 kPa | 2.49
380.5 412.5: -2.1 kPa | 2.83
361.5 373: 1.4 kPa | 2.36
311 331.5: 1.6 kPa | 2.51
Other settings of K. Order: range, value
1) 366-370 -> 2.42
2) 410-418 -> 3.12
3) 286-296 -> 2.7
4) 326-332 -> 2.16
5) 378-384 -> 2.01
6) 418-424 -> 2.99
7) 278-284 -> 2.74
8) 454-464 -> 2.01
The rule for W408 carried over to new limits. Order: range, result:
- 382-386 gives 2.46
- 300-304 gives 2.83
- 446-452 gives 2.8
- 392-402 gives 2.9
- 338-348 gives 2.28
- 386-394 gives 2.81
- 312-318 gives 2.78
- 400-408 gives 2.98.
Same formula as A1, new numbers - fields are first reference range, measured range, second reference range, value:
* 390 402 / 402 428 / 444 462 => -2.8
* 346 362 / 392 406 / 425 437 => -0.4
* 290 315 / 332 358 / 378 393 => 2.8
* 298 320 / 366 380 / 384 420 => 5.1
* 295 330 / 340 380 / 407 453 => 7.4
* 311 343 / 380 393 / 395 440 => 1.1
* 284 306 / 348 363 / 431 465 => 0.7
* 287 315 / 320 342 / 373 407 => 3.7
